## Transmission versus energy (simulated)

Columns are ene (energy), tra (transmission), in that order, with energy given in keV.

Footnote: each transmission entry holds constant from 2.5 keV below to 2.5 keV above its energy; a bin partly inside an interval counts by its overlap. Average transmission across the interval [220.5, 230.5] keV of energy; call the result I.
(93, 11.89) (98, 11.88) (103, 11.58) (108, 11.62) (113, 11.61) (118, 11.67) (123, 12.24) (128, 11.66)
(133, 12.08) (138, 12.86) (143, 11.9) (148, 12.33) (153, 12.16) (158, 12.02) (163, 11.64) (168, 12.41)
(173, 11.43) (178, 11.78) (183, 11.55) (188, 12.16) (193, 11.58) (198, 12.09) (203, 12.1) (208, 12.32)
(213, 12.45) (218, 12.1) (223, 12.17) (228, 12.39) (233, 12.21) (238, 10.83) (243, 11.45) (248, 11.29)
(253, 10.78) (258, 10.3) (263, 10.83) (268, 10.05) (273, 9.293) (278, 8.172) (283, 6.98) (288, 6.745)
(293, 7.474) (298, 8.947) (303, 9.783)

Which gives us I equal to 12.3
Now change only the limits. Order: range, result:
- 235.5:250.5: 11.2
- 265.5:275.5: 9.67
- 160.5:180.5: 11.8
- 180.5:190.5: 11.9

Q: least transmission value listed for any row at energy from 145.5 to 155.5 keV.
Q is 12.16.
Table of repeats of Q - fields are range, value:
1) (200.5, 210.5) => 12.1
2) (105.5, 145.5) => 11.61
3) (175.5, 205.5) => 11.55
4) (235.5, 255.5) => 10.78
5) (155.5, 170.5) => 11.64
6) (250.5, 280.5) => 8.172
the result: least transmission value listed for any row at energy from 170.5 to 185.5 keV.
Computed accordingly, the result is 11.43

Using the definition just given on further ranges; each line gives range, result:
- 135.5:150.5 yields 11.9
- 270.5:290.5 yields 6.745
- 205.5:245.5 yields 10.83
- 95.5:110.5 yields 11.58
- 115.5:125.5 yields 11.67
